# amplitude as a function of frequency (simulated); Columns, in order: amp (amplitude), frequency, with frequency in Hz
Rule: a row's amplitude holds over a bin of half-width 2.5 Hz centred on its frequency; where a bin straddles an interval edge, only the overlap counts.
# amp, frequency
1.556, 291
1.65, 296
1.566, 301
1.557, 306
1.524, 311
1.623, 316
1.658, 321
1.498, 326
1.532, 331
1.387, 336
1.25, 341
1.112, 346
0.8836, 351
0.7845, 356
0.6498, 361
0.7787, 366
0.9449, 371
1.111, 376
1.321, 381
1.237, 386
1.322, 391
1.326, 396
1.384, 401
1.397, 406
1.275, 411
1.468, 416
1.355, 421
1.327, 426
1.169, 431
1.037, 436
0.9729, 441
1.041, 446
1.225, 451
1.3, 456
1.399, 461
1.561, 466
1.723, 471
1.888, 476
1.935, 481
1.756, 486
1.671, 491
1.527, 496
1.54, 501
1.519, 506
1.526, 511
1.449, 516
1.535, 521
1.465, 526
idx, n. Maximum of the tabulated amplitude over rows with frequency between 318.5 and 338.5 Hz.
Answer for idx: 1.658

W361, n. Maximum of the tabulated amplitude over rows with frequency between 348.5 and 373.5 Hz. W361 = 0.9449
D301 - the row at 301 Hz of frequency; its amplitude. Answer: 1.566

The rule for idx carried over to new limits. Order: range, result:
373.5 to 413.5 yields 1.397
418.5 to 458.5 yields 1.355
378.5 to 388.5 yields 1.321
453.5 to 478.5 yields 1.888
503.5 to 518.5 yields 1.526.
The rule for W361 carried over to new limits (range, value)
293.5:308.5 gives 1.65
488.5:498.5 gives 1.671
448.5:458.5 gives 1.3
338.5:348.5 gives 1.25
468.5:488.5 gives 1.935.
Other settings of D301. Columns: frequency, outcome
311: 1.524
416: 1.468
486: 1.756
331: 1.532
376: 1.111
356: 0.7845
